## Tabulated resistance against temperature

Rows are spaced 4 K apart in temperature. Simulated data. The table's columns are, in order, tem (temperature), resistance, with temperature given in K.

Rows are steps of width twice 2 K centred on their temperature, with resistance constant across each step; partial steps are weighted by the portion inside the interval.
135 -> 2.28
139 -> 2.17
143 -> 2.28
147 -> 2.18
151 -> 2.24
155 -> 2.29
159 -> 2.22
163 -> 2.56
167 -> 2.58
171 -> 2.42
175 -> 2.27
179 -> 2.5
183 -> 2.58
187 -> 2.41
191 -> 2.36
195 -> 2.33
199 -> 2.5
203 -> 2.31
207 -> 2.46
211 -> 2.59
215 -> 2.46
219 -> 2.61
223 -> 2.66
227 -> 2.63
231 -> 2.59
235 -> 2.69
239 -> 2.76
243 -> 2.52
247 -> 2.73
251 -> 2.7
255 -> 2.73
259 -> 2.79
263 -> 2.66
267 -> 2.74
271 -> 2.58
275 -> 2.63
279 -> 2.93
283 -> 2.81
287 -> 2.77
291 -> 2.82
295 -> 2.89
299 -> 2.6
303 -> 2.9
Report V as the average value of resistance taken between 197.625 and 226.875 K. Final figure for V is 2.52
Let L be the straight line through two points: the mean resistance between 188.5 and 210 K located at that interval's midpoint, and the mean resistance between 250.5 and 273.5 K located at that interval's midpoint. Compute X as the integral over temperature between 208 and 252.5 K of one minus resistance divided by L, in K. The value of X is -1.4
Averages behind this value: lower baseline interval 2.4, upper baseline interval 2.7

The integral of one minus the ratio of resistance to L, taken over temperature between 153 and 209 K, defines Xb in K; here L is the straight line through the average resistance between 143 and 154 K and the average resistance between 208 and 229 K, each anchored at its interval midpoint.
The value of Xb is -0.51 K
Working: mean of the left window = 2.23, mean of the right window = 2.58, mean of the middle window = 2.41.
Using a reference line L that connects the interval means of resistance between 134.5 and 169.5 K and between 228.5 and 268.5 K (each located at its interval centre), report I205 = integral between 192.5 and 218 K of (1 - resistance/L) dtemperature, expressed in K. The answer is 0.8 K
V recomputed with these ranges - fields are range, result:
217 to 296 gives 2.71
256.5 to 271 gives 2.71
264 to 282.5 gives 2.72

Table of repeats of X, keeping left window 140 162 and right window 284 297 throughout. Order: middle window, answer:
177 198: -0.32 K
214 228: -0.31 K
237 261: -0.45 K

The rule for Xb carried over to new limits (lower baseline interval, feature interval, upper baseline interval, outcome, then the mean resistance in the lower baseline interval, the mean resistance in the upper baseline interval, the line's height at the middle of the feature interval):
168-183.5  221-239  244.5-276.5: -0.37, 2.44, 2.69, 2.6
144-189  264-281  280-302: 0.08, 2.38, 2.79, 2.73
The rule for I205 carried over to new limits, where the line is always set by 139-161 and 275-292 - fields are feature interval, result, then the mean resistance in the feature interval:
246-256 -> -0.2 K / 2.72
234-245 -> -0.1 K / 2.65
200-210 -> 0.2 K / 2.42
